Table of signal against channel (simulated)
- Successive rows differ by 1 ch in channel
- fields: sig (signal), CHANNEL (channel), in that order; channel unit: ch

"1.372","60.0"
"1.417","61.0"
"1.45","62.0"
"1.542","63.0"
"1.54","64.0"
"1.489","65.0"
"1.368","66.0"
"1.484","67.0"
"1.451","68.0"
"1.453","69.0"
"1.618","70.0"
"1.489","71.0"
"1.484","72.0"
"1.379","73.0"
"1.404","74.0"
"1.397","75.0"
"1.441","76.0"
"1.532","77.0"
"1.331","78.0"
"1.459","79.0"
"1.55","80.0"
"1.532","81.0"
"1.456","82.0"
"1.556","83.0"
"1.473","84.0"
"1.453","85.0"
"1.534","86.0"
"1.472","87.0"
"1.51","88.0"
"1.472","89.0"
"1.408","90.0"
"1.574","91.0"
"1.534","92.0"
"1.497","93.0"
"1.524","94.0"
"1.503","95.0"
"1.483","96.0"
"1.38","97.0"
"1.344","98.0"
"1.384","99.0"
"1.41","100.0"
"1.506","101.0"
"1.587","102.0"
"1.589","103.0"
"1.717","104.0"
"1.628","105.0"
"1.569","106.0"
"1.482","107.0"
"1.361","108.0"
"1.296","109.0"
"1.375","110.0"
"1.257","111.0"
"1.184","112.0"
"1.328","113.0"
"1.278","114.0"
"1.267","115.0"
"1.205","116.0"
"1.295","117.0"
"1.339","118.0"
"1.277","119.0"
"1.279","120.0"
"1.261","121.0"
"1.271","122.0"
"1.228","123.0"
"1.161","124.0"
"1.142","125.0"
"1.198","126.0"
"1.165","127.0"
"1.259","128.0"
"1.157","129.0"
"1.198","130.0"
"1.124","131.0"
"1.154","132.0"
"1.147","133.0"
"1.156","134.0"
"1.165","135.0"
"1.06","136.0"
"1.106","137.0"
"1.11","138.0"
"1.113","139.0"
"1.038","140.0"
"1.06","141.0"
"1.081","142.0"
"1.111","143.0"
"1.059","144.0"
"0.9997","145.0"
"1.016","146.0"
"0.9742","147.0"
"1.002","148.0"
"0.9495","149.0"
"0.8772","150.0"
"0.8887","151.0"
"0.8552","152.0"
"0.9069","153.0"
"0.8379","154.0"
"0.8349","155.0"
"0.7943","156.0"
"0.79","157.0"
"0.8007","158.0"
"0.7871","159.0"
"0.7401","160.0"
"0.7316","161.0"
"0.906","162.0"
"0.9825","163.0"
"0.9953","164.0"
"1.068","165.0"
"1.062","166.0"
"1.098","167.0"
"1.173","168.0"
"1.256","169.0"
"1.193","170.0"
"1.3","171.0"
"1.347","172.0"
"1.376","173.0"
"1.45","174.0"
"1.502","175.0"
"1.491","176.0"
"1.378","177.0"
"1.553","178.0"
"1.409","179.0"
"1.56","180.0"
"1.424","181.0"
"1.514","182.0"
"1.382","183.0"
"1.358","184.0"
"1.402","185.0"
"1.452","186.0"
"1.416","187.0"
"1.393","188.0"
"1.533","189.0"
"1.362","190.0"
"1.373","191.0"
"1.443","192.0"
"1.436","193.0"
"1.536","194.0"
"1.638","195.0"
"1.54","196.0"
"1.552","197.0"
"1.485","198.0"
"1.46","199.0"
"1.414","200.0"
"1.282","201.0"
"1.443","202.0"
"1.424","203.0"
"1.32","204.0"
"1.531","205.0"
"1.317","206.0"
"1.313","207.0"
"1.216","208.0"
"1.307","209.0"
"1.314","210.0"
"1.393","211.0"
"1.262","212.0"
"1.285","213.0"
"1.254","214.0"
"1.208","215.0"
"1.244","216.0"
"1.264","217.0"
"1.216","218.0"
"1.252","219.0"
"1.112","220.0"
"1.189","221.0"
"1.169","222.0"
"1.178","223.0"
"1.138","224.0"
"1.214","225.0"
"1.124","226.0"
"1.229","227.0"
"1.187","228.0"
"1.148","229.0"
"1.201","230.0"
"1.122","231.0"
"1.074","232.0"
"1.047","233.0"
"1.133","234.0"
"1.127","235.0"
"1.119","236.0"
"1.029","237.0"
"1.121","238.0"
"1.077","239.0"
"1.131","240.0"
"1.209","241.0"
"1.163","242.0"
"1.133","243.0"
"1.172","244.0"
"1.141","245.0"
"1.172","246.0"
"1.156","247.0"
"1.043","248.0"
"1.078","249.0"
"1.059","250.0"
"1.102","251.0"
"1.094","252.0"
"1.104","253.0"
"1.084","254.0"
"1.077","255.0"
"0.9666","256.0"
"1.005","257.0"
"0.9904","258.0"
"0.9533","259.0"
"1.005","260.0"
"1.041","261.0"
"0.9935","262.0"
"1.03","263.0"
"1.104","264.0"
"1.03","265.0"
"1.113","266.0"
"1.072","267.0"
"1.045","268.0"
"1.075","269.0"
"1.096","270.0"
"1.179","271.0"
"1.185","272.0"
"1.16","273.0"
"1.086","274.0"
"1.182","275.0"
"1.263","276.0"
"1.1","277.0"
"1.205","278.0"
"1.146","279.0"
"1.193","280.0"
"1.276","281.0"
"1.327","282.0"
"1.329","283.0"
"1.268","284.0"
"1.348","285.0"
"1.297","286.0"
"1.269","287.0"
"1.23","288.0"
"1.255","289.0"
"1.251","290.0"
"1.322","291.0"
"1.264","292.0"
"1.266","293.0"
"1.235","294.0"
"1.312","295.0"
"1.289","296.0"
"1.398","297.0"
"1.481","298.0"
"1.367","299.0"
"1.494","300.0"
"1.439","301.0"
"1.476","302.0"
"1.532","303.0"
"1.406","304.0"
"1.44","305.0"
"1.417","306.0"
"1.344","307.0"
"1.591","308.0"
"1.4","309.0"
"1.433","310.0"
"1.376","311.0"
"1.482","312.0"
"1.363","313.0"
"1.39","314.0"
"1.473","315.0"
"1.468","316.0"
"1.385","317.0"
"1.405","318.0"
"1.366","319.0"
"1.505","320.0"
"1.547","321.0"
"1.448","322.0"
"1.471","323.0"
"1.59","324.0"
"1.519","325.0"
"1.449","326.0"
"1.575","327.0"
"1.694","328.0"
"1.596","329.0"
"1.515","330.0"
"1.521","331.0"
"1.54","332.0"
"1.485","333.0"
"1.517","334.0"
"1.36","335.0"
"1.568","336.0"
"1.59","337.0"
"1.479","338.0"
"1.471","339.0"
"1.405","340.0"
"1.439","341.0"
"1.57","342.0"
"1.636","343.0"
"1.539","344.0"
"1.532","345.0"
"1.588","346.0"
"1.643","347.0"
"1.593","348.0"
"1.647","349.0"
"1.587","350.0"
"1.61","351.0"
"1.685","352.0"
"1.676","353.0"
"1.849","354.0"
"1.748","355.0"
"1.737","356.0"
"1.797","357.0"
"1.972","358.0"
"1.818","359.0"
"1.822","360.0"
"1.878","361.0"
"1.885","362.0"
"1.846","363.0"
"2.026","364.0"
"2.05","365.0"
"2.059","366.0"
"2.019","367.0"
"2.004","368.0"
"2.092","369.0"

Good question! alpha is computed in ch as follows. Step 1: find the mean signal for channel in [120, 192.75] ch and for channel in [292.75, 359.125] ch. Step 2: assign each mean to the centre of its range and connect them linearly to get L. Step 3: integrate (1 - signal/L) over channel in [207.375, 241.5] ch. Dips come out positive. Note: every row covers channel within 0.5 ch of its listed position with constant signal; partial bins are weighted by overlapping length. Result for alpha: 3.04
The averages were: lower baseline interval 1.16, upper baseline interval 1.51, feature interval 1.19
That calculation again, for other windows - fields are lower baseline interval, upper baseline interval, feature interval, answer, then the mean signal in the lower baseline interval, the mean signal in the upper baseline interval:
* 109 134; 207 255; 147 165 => 5.03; 1.23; 1.17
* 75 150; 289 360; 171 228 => 1.12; 1.31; 1.51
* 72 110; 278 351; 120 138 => 3.62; 1.48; 1.44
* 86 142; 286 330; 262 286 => 4.05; 1.32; 1.42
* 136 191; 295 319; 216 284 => 9.49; 1.15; 1.42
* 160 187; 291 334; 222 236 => 2.04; 1.28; 1.45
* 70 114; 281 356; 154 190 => 6.22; 1.46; 1.47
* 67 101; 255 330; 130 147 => 3.96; 1.47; 1.3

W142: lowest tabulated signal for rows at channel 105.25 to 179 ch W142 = 0.7316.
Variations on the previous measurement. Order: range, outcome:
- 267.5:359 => 1.045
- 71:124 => 1.161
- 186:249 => 1.029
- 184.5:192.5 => 1.362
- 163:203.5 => 0.9825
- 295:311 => 1.289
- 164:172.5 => 0.9953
